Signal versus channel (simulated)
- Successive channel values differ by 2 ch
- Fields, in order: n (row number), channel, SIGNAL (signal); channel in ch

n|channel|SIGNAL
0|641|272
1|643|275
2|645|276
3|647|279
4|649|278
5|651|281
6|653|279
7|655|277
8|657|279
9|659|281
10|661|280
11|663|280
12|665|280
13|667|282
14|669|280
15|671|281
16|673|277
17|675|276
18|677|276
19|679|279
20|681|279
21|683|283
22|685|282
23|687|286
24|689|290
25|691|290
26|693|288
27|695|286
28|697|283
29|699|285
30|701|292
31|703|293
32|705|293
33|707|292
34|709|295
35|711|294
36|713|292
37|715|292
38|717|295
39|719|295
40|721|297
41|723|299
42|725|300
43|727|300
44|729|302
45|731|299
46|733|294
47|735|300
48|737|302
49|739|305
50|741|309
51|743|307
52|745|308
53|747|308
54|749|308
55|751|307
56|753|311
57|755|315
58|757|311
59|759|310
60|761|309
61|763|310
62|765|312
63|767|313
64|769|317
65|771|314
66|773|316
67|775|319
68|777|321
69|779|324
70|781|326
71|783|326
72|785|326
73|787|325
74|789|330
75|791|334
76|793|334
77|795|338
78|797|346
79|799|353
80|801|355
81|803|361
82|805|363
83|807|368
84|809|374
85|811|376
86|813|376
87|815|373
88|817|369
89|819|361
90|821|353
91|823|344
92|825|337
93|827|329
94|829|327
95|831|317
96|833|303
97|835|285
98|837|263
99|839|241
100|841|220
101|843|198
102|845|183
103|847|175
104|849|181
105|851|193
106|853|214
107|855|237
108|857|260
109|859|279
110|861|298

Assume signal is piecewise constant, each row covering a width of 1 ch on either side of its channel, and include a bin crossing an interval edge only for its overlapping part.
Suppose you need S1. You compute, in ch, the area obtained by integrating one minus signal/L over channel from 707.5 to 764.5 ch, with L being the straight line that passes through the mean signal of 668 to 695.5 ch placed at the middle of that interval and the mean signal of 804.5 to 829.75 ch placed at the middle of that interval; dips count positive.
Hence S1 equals 1.8 ch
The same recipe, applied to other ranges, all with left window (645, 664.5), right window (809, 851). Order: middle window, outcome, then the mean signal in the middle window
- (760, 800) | -4.7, 325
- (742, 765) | -1.7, 310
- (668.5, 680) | 0.1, 278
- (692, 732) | -1.3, 294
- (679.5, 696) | -0.2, 285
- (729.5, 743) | -0.7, 302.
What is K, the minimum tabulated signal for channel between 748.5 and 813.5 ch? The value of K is 307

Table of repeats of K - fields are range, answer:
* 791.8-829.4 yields 327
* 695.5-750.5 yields 283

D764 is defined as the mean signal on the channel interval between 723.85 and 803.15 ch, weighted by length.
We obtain 317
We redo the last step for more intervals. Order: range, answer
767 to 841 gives 332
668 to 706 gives 284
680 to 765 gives 298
